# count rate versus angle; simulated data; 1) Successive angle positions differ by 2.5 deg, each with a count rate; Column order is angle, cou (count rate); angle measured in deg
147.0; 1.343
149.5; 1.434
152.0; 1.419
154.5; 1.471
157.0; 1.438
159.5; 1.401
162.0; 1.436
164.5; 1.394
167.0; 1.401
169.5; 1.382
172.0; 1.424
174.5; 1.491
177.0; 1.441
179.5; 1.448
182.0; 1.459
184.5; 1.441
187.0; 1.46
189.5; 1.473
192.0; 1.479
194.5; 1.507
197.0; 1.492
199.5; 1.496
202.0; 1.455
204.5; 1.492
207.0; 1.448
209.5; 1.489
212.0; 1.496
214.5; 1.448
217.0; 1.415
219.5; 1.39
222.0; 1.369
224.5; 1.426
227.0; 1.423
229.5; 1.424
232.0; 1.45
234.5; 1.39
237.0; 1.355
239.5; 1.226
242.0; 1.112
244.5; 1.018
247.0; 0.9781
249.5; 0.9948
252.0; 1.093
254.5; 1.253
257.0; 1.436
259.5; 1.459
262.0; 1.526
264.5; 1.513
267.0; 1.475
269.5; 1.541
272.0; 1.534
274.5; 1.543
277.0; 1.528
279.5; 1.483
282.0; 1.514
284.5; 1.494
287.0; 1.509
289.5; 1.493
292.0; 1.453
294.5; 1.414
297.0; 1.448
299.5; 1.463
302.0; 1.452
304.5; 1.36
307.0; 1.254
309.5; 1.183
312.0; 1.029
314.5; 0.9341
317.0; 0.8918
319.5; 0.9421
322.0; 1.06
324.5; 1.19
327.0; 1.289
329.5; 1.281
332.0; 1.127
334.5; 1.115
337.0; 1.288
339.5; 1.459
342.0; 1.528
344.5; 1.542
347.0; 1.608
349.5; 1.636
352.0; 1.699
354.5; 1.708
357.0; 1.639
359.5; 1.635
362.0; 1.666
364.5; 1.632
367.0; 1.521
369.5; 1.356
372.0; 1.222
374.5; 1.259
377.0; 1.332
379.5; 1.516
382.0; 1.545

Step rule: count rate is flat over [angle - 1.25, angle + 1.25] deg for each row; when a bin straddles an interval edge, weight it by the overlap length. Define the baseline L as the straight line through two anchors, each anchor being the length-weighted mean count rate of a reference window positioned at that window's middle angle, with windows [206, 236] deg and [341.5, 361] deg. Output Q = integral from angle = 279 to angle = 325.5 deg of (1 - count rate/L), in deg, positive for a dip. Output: 7.80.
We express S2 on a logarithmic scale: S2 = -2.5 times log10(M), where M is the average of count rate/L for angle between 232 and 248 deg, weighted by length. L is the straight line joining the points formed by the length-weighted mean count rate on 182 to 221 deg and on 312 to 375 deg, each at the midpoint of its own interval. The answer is 0.19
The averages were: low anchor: 1.46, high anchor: 1.36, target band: 1.2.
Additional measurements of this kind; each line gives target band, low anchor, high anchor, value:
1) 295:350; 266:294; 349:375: 0.20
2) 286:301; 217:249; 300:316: -0.19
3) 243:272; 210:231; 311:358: 0.07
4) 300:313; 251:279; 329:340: 0.04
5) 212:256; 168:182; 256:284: 0.15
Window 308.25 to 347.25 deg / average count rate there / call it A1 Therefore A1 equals 1.21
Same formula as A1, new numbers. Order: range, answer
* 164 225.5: 1.45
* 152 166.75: 1.43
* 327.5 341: 1.26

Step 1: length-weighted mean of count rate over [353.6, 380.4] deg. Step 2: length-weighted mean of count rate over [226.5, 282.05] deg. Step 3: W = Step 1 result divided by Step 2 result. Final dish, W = 1.10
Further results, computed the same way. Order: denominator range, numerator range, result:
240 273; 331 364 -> 1.17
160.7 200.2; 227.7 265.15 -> 0.88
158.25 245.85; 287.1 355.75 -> 0.94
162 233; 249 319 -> 0.94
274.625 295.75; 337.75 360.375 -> 1.07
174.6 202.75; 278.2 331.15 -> 0.88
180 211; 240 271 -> 0.87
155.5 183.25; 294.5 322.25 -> 0.84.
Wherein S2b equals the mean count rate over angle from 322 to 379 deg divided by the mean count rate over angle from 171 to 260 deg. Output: 1.04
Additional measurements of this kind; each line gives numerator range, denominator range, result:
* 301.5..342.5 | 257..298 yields 0.80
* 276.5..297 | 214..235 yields 1.05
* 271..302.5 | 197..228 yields 1.03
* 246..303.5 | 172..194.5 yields 0.97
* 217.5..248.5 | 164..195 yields 0.90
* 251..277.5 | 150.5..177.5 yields 1.01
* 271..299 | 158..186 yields 1.04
